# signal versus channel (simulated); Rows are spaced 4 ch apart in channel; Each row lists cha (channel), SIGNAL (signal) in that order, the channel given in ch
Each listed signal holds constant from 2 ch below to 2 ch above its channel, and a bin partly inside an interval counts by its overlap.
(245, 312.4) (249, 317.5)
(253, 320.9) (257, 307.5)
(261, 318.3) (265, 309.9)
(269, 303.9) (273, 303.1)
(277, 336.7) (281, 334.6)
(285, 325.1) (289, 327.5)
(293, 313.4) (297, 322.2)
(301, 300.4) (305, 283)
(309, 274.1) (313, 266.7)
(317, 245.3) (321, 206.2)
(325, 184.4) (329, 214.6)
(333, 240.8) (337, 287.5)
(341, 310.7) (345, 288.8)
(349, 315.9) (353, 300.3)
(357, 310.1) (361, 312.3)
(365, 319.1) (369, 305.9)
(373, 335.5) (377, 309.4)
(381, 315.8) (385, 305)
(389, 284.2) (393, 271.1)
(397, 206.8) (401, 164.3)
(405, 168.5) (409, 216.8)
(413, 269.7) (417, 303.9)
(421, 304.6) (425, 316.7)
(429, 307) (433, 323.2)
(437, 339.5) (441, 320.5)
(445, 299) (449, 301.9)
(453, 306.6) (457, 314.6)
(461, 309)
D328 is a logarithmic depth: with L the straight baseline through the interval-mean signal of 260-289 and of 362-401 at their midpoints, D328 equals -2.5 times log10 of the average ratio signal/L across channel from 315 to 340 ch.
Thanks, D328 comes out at 0.29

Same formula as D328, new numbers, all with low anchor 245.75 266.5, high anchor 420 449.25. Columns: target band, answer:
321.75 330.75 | 0.49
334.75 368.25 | 0.03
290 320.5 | 0.11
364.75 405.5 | 0.15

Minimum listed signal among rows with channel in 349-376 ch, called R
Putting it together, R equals 300.3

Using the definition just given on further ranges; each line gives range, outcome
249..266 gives 307.5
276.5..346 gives 184.4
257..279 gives 303.1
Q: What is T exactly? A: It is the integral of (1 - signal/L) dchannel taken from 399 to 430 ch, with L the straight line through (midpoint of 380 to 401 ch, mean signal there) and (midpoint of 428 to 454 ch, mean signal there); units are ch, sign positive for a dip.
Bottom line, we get 3.74 ch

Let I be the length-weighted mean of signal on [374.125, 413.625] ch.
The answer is 252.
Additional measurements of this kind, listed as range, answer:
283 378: 287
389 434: 259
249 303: 317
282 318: 298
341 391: 309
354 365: 312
